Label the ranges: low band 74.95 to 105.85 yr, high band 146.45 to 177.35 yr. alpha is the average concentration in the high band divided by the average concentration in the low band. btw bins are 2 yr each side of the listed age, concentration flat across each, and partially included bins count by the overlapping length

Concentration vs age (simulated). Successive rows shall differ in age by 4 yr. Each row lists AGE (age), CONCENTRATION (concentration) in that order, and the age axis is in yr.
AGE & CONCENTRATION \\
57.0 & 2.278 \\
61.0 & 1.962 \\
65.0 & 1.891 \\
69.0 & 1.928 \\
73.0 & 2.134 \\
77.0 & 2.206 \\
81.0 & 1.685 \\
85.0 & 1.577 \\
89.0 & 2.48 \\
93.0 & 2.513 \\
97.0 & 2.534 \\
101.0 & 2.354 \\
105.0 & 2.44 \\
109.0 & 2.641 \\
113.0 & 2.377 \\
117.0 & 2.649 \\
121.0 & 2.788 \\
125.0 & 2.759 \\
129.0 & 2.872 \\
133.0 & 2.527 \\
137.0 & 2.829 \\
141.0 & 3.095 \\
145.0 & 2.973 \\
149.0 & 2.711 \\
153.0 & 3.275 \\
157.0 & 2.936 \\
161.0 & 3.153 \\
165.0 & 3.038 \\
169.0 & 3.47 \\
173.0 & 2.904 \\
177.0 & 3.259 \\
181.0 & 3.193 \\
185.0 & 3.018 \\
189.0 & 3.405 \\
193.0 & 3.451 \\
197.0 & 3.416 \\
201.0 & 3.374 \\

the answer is 1.39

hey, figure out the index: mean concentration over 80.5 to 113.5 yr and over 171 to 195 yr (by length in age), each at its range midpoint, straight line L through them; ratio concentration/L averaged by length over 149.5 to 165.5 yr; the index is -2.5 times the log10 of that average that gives -0.05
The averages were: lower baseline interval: 2.31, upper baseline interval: 3.2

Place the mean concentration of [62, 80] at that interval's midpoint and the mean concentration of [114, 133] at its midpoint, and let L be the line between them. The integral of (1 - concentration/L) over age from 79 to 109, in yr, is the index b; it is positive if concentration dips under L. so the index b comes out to 1.04 yr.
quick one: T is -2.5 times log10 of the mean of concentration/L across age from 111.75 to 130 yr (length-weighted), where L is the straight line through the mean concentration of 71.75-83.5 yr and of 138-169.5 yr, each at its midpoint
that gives -0.040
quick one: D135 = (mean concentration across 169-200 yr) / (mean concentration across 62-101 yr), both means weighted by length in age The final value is 1.5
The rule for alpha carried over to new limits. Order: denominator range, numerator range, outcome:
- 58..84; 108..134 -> 1.36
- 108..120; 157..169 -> 1.22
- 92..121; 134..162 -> 1.18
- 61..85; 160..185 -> 1.63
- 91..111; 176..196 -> 1.31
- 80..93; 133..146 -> 1.43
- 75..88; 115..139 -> 1.46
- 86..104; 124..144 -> 1.17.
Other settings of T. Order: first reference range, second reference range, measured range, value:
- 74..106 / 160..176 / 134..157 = -0.028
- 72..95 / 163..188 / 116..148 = -0.063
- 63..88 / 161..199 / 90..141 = -0.086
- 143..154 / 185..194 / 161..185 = 0.008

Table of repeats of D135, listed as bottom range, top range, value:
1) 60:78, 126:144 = 1.41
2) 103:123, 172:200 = 1.26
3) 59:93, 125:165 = 1.45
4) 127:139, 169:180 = 1.15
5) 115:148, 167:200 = 1.16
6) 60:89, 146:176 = 1.58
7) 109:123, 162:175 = 1.20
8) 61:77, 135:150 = 1.45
